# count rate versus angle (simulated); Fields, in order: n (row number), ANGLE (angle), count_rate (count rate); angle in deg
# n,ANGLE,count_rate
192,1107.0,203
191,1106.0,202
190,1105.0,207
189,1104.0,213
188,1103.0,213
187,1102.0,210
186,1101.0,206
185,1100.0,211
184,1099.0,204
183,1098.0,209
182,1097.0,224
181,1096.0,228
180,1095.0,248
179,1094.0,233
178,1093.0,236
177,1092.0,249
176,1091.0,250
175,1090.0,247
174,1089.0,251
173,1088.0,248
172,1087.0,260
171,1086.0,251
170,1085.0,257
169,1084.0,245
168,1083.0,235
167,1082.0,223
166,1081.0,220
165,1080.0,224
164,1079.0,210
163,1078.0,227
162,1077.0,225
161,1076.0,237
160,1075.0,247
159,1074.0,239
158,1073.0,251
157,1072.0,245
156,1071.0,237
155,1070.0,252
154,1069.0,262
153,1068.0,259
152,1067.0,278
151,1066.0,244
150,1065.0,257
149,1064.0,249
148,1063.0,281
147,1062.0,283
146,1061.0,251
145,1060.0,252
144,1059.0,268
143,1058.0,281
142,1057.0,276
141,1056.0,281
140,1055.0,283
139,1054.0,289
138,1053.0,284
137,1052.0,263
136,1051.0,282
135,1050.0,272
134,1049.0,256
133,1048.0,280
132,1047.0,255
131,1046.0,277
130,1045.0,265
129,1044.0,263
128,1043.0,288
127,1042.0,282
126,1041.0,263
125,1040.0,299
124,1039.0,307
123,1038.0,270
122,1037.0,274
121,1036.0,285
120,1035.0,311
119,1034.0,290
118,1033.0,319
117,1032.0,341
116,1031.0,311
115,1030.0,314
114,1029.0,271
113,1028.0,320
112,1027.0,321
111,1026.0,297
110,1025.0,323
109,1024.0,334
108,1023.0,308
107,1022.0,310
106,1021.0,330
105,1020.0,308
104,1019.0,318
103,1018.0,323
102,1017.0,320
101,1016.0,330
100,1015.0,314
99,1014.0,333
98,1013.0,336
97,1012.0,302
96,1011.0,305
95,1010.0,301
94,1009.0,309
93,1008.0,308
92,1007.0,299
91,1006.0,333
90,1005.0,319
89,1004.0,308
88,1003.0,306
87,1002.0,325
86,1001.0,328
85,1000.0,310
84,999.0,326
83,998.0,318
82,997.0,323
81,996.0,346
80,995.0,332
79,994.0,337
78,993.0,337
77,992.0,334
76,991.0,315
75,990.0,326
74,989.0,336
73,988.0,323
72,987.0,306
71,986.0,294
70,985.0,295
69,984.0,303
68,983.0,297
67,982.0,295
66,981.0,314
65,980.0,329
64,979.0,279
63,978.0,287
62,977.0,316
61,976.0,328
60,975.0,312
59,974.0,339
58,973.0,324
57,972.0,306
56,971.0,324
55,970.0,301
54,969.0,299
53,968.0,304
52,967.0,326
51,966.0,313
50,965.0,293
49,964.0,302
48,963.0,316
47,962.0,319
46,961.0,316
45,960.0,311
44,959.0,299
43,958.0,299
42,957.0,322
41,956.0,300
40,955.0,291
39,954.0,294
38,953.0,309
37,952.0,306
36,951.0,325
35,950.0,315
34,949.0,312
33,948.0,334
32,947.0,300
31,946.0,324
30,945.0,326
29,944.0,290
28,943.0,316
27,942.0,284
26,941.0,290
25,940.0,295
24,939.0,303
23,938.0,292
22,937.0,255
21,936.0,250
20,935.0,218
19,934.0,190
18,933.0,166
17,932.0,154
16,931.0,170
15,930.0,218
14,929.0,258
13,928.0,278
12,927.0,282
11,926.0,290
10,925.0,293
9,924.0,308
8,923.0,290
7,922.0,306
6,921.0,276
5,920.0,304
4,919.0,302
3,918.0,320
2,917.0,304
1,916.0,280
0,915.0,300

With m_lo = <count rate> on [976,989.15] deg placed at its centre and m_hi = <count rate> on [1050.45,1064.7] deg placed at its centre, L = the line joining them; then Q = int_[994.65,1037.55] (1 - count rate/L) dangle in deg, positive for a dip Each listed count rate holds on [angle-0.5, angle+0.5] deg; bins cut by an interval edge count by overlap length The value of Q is -3.5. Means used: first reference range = 306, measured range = 315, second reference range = 273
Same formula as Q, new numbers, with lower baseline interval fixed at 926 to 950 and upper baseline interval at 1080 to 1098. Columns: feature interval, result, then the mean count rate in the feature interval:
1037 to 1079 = -3.18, 264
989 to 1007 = -4.79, 324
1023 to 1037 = -3.27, 309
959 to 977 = -3.56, 313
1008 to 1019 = -2.75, 317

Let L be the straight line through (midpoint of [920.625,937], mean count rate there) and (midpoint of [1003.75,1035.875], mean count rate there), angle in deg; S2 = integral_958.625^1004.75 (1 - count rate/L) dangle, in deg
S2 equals -4.7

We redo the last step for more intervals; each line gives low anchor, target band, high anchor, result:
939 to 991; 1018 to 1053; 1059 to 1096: -3.2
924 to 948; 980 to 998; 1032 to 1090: -3.7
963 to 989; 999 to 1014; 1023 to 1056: -0.7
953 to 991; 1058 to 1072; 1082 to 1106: -0.6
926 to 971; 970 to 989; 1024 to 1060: -1.6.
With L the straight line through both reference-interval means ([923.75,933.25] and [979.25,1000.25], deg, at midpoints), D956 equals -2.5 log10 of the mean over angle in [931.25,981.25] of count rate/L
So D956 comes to -0.07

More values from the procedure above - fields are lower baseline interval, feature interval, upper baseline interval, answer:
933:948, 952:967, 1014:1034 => -0.071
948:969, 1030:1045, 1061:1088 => -0.103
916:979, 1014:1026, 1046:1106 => -0.198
